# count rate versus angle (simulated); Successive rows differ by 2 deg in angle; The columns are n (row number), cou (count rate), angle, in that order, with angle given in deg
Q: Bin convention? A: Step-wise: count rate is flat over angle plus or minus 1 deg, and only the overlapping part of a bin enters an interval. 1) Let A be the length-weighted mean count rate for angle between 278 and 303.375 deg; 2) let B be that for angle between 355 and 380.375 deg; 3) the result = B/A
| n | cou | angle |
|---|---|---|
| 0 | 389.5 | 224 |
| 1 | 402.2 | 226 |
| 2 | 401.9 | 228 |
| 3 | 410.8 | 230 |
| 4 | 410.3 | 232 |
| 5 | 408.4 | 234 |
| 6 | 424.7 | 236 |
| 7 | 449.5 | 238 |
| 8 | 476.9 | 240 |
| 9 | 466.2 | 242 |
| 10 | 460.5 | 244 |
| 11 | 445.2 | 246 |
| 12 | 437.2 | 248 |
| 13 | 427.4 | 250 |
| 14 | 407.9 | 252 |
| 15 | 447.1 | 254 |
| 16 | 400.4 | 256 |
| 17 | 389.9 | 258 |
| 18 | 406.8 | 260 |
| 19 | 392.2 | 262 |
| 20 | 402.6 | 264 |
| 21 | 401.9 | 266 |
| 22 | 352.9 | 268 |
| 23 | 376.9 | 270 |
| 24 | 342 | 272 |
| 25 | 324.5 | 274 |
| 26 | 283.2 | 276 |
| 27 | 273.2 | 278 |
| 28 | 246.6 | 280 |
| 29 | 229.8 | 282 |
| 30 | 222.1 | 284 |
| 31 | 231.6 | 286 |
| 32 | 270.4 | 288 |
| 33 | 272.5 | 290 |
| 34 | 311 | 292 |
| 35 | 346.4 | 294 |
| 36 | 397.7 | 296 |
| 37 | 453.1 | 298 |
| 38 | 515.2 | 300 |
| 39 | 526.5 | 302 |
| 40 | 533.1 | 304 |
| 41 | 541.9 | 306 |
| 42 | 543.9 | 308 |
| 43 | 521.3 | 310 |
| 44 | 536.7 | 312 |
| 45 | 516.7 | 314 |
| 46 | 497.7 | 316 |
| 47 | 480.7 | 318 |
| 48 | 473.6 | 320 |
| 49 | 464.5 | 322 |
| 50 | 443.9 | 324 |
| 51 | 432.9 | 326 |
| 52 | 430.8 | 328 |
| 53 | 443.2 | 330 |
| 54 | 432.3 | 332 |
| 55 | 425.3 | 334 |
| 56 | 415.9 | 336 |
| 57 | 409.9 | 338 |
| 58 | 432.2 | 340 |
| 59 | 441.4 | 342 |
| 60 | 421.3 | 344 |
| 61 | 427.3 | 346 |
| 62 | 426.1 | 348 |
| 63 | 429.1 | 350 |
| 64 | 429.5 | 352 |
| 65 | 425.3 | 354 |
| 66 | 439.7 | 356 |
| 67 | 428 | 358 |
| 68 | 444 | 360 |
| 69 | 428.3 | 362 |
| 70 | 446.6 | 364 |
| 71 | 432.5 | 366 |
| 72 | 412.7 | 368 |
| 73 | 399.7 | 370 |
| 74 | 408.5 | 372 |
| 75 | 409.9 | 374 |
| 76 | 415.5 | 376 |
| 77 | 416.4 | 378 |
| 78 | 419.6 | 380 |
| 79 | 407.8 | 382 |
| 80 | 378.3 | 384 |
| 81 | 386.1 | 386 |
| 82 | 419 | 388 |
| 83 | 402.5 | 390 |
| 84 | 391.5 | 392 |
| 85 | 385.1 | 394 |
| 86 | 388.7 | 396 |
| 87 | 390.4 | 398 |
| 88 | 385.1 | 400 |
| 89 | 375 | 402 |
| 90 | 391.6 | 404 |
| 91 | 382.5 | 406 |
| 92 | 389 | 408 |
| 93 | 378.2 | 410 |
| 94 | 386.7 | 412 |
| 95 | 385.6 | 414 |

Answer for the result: 1.3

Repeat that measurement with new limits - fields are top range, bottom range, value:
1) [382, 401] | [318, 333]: 0.88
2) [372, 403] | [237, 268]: 0.94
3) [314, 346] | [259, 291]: 1.42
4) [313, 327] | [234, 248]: 1.05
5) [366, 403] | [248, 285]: 1.13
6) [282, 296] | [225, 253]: 0.65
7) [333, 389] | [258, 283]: 1.24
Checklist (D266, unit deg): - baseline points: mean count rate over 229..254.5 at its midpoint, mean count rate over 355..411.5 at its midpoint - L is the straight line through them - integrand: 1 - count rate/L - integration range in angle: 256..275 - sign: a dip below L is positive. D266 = 2.3 deg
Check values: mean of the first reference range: 436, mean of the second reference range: 405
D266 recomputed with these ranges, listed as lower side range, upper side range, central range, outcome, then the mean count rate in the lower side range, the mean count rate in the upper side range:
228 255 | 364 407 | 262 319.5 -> 4.2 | 435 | 401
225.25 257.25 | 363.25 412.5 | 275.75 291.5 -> 6.2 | 430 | 400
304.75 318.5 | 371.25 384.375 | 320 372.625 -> 3.5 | 522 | 409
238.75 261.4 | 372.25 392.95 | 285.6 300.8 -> 2.6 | 433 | 405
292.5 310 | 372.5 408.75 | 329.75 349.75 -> 0.8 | 480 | 397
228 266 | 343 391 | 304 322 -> -3.9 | 425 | 419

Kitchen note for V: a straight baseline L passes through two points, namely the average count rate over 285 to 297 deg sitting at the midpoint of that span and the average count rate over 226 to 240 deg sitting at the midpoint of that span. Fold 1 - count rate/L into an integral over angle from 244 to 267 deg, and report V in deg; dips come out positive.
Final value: -2.48 deg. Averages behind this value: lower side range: 421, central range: 416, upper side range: 305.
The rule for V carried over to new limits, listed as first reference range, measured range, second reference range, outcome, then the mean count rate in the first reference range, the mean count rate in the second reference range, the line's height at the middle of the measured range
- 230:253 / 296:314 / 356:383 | -3.58 deg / 436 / 421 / 429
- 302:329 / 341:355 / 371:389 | 0.68 deg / 495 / 407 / 450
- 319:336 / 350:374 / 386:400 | -0.53 deg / 442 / 395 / 417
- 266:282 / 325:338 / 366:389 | -2.21 deg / 314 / 408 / 366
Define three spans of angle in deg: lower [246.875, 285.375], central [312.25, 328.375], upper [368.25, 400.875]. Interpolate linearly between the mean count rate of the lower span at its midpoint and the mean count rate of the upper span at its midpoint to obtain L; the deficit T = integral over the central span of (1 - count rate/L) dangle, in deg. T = -4.1 deg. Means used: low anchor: 355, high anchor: 401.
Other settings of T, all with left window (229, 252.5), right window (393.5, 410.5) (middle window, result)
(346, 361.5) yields -1.19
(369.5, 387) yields -0.54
